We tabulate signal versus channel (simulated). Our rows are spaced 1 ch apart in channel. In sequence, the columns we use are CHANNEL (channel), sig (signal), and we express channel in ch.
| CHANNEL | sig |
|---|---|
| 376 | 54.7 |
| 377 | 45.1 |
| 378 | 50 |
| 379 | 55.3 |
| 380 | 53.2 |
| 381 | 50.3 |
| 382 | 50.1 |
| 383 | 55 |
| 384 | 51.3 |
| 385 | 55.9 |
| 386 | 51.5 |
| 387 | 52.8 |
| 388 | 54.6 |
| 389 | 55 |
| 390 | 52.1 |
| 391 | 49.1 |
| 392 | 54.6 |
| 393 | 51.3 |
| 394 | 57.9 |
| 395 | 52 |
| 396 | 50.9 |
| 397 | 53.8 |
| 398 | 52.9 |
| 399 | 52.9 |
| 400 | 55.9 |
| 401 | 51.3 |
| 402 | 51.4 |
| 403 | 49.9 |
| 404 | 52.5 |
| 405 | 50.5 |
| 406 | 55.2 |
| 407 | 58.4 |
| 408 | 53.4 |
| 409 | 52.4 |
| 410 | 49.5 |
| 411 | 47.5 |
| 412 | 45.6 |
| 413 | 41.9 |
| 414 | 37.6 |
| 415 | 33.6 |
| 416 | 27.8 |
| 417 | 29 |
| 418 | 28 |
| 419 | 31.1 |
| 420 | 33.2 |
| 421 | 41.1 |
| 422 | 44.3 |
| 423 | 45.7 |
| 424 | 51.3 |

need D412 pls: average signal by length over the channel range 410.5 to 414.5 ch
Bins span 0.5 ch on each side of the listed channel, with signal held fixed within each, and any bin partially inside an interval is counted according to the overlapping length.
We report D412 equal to 43.1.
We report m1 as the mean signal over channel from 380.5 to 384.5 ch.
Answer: 51.7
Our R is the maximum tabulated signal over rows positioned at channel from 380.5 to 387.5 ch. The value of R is 55.9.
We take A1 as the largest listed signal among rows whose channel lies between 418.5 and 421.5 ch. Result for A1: 41.1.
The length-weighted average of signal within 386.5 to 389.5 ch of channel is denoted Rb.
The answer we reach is 54.1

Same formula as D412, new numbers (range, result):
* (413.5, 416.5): 33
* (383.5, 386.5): 52.9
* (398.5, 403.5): 52.3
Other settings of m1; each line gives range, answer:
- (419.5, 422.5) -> 39.5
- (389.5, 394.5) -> 53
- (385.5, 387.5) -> 52.1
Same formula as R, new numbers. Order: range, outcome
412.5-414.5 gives 41.9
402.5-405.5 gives 52.5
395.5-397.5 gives 53.8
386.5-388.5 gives 54.6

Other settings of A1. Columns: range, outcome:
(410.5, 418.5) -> 47.5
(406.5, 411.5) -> 58.4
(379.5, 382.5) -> 53.2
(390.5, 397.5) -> 57.9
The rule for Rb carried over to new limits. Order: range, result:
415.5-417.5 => 28.4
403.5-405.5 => 51.5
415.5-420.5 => 29.8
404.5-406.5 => 52.9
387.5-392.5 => 53.1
